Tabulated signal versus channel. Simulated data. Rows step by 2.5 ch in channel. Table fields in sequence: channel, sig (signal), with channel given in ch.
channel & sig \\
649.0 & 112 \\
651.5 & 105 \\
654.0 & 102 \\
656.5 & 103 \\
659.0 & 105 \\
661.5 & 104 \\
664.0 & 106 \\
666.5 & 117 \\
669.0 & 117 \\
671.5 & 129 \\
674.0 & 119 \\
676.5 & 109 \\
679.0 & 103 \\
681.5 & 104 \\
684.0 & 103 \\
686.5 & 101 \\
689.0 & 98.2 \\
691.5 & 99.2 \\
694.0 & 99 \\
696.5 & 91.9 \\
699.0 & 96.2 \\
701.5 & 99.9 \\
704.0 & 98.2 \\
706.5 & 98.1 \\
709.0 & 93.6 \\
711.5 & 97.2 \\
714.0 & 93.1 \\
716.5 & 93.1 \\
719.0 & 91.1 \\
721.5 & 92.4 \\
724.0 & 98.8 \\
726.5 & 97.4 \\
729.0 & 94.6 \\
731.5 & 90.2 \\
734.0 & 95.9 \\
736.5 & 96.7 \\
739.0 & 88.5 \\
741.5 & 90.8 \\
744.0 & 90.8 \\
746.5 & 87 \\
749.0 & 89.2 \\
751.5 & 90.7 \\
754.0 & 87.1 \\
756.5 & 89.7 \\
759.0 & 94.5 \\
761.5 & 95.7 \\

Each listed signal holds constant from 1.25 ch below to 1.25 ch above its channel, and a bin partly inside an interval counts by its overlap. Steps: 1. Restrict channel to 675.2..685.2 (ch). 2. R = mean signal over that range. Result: 105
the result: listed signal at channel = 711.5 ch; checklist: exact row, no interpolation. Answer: 97.2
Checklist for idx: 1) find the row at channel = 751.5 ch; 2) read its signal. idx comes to 90.7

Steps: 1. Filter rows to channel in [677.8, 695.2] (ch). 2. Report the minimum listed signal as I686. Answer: 98.2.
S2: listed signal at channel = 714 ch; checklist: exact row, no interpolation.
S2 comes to 93.1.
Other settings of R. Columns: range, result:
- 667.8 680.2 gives 115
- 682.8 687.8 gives 102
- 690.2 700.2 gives 96.6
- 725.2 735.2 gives 94.5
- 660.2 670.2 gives 111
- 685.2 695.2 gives 99.4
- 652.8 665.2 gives 104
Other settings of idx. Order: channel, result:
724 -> 98.8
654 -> 102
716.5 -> 93.1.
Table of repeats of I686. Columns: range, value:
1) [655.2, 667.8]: 103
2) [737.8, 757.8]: 87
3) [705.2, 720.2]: 91.1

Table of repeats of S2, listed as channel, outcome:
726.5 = 97.4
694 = 99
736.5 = 96.7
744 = 90.8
